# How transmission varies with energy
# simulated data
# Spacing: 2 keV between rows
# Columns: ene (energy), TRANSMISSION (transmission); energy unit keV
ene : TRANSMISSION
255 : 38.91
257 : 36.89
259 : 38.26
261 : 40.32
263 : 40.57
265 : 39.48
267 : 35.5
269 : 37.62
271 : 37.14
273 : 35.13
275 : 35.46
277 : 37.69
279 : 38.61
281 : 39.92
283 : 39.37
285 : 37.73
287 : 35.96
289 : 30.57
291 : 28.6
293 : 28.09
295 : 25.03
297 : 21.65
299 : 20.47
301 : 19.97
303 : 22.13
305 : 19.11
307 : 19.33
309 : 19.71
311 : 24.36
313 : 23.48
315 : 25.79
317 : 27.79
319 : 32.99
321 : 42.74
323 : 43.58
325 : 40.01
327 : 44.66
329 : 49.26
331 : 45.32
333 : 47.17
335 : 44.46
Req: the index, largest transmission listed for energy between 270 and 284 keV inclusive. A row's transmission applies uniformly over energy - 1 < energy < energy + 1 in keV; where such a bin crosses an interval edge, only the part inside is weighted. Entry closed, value 39.92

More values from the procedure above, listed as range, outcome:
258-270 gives 40.57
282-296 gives 39.37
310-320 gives 32.99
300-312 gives 24.36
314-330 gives 49.26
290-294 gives 28.6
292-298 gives 28.09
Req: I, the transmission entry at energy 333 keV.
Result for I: 47.17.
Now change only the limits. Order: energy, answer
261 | 40.32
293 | 28.09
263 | 40.57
